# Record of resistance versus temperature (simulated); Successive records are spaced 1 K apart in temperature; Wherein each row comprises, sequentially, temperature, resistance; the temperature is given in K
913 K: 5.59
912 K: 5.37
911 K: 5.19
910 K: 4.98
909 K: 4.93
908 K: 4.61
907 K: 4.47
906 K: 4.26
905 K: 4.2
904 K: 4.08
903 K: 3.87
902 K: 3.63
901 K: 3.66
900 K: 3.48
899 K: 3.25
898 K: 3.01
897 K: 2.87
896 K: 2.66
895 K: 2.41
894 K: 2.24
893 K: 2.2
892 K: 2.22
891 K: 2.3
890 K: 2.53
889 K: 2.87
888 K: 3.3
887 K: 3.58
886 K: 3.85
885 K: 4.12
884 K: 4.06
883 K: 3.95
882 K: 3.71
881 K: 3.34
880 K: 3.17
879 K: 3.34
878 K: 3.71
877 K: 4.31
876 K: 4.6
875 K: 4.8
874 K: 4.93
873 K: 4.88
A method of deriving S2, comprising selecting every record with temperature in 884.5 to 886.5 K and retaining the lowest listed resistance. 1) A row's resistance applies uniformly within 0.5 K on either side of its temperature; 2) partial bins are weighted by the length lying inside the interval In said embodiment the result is 3.85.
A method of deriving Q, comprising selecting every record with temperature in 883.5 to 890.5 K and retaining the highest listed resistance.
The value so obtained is 4.12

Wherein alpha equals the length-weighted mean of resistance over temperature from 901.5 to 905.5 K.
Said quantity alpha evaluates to 3.95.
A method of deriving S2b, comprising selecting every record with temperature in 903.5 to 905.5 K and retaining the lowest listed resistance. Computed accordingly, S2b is 4.08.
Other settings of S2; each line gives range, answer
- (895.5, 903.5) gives 2.66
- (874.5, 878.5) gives 3.71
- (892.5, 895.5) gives 2.2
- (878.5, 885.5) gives 3.17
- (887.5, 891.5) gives 2.3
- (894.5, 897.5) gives 2.41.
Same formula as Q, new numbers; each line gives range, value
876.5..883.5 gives 4.31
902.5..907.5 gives 4.47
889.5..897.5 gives 2.87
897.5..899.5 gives 3.25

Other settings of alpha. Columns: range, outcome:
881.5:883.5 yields 3.83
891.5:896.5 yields 2.35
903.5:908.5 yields 4.32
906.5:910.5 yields 4.75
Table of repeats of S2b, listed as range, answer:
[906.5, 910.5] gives 4.47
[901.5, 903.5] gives 3.63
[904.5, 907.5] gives 4.2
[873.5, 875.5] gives 4.8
